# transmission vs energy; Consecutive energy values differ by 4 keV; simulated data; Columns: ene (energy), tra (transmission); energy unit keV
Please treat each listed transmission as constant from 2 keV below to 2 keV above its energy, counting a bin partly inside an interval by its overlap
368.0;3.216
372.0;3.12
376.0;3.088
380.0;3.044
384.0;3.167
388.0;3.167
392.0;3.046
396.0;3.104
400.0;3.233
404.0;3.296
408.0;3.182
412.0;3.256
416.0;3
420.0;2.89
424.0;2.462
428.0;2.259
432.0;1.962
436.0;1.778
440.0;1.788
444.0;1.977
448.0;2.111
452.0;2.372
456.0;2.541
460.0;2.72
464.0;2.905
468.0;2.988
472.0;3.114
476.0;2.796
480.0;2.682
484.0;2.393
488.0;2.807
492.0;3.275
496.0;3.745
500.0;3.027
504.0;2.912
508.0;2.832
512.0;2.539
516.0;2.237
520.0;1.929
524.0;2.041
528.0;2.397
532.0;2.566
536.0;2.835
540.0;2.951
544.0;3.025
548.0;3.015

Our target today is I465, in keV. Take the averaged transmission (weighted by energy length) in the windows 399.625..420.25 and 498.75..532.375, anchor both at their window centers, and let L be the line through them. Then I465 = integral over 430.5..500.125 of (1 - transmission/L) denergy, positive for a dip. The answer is 4.3 keV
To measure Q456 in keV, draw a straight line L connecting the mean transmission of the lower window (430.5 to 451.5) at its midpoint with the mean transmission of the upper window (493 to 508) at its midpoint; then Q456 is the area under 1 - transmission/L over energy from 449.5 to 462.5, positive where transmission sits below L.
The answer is -1.6 keV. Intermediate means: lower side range 1.95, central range 2.54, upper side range 3.18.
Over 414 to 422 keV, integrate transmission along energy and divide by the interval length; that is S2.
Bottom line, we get 2.95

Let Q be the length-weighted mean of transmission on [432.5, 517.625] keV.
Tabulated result 2.63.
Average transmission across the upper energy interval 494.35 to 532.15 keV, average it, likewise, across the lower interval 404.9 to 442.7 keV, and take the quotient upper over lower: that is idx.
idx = 1.0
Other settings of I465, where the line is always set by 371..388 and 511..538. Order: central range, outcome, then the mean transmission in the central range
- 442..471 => 1.8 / 2.54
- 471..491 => -1.4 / 2.77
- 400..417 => -1.4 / 3.2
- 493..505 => -3.7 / 3.26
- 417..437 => 3.7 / 2.33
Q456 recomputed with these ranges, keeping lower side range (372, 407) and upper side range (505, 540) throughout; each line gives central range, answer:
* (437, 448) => 3.7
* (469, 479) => -0.8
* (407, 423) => -0.1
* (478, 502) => -3.3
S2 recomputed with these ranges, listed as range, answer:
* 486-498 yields 3.28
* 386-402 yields 3.14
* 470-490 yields 2.76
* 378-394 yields 3.11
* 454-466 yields 2.72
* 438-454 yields 2.06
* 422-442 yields 2.05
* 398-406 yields 3.26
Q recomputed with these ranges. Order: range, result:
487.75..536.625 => 2.7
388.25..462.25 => 2.62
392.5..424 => 3.09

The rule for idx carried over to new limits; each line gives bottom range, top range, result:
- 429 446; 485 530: 1.42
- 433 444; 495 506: 1.73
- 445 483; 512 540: 0.90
